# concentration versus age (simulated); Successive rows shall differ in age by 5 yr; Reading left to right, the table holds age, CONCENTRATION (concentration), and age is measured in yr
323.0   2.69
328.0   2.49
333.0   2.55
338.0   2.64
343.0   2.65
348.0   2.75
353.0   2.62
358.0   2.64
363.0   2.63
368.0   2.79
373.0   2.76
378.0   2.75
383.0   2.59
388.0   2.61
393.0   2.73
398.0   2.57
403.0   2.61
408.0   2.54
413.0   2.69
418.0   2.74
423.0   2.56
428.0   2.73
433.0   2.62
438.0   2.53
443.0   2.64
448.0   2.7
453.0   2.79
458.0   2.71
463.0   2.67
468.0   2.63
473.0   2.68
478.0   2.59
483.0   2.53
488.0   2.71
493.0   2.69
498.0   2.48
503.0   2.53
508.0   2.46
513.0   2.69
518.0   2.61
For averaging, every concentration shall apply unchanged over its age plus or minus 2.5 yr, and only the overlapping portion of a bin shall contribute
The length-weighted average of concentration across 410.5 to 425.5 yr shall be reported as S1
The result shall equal 2.66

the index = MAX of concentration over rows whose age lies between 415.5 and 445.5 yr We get 2.74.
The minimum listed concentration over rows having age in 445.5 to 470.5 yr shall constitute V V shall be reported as 2.63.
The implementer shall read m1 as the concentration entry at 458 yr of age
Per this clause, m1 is 2.71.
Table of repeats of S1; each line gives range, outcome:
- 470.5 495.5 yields 2.64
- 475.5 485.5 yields 2.56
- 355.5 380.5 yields 2.71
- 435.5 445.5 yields 2.58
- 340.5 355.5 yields 2.67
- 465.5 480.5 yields 2.63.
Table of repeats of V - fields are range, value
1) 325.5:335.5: 2.49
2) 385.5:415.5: 2.54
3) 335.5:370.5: 2.62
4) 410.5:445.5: 2.53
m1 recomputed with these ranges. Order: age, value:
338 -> 2.64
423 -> 2.56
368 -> 2.79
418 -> 2.74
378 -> 2.75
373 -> 2.76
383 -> 2.59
